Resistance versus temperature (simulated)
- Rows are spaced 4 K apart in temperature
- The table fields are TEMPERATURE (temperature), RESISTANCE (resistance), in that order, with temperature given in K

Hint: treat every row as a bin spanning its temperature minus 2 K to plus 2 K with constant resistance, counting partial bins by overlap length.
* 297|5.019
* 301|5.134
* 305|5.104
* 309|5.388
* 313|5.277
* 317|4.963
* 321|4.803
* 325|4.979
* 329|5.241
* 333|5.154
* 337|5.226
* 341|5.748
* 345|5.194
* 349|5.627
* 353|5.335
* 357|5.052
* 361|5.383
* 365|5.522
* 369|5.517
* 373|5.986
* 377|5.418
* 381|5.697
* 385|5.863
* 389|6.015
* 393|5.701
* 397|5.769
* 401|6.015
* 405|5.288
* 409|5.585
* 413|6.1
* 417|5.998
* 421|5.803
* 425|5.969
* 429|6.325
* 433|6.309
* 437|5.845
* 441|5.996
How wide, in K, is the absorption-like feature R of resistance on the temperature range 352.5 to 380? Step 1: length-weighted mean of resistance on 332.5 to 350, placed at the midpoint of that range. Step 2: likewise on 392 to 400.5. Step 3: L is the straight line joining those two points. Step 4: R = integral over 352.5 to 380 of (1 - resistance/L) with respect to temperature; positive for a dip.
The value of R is 0.5 K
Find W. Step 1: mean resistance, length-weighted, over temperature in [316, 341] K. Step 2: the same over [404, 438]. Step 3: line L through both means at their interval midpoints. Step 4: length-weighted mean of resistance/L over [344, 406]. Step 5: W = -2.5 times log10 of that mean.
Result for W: -0.01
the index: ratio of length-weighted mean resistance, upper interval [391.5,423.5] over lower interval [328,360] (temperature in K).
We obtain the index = 1.09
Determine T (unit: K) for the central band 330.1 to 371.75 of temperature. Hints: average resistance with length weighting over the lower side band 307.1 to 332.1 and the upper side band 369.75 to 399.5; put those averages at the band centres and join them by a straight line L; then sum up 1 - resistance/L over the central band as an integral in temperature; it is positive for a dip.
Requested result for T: 0.3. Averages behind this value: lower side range 5.11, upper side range 5.77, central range 5.38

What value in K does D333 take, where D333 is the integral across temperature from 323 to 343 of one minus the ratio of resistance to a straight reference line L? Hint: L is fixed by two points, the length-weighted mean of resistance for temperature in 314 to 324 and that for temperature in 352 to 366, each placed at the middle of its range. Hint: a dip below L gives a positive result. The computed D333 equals -0.81 K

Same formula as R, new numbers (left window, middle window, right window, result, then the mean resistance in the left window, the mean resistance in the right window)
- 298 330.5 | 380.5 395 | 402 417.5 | -0.6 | 5.11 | 5.74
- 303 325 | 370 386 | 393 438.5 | -0.3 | 5.1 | 5.9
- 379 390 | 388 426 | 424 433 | 1.3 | 5.84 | 6.2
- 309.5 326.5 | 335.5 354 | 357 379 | -0.5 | 5.04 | 5.52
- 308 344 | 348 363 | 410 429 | 0.3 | 5.19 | 5.99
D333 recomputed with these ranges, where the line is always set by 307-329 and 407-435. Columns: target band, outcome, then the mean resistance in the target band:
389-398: 0.0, 5.79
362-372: 0.0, 5.55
